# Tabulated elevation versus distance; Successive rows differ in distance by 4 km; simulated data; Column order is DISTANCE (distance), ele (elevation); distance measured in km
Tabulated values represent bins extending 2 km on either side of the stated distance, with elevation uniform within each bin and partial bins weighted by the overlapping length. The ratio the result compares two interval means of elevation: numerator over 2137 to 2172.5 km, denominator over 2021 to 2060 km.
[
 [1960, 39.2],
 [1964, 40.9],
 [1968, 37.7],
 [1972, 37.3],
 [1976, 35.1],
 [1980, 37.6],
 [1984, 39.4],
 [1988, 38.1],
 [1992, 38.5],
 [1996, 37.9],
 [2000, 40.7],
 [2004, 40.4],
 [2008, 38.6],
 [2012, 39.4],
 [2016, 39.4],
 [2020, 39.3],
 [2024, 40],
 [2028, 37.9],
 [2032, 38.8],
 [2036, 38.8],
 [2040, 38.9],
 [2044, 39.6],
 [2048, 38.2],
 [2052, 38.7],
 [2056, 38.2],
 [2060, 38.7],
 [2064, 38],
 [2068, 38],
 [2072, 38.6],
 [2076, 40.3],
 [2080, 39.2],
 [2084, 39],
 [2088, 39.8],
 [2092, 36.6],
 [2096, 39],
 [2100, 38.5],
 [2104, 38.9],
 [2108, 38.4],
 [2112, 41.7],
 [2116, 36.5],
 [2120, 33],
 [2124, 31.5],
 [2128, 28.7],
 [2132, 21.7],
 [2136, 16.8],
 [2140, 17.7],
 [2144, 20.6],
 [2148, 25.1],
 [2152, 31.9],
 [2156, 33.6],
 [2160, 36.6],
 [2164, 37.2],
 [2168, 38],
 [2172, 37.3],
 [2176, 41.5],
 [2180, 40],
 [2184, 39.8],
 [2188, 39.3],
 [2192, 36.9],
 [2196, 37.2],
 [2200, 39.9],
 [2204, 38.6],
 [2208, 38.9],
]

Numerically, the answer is 0.8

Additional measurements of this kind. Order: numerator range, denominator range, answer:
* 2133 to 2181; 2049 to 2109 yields 0.80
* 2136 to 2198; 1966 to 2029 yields 0.87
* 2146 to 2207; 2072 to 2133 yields 1.01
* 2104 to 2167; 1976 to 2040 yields 0.78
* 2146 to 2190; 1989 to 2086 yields 0.93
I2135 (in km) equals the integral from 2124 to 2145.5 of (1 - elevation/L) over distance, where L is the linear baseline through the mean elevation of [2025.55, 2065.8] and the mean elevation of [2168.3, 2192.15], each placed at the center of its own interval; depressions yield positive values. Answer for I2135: 9.3 km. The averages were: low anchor 38.6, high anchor 39.2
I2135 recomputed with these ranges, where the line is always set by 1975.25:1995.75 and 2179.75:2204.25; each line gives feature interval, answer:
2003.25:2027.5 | -0.9 km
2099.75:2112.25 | -0.3 km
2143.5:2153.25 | 3.1 km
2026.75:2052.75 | -0.4 km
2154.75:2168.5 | 0.8 km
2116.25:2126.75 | 1.6 km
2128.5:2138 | 4.4 km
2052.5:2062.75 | -0.1 km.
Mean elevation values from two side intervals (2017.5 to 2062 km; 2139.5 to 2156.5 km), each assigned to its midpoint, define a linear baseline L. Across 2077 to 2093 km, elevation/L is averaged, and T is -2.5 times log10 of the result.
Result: -0.165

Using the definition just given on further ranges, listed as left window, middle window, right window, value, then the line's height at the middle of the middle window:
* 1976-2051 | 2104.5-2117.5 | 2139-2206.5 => -0.070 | 36.5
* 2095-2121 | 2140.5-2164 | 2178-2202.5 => 0.292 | 38.5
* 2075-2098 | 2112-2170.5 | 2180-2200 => 0.289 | 38.8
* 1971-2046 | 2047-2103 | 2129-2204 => -0.068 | 36.3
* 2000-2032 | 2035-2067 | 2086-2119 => 0.011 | 39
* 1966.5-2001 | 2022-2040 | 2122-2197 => -0.072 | 36.4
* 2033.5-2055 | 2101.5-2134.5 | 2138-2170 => -0.018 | 32.9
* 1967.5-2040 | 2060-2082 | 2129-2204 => -0.073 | 36.3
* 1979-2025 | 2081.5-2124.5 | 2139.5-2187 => -0.056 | 35.8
